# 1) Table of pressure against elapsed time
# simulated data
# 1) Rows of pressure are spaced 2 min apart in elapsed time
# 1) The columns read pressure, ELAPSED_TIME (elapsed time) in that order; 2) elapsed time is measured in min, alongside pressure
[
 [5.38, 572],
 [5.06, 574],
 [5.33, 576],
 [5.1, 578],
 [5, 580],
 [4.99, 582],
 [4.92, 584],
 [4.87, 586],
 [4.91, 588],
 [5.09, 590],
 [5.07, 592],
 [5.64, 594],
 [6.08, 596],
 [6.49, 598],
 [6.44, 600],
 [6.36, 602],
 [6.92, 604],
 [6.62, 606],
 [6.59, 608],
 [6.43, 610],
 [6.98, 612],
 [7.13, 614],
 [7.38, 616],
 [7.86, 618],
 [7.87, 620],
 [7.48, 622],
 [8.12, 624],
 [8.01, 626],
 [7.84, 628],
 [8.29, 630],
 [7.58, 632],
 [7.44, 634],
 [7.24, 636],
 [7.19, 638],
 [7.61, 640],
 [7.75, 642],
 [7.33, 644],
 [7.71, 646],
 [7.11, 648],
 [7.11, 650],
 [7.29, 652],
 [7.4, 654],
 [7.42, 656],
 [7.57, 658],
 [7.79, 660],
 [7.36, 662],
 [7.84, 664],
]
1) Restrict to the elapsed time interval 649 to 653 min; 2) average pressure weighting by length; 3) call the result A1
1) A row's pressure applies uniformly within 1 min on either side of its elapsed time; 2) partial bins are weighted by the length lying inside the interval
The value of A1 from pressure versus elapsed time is 7.2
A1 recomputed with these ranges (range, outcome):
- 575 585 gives 5.07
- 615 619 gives 7.62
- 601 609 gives 6.62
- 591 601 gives 5.94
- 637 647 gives 7.52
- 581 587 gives 4.93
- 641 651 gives 7.4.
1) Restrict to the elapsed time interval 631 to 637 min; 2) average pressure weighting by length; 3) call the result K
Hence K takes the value 7.42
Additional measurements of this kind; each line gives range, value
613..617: 7.25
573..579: 5.16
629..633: 7.93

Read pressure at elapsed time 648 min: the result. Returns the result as 7.11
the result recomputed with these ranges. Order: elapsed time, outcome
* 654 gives 7.4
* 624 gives 8.12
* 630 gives 8.29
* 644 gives 7.33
